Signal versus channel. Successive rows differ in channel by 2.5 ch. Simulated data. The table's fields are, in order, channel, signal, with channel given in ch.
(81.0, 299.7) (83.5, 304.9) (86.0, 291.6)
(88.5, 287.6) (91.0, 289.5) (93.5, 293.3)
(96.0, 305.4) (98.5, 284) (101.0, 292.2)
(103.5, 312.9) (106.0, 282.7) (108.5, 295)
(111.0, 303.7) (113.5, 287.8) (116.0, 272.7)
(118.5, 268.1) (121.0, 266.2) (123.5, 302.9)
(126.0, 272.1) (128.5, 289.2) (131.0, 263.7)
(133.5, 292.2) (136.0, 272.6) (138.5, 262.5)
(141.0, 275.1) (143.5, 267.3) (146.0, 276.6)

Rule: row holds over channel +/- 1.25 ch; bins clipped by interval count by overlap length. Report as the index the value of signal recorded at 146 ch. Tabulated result 276.6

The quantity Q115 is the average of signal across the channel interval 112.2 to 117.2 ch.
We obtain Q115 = 281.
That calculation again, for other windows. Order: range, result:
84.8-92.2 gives 290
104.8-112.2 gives 294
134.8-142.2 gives 270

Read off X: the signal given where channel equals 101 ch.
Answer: 292.2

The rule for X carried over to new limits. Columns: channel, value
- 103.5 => 312.9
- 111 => 303.7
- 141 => 275.1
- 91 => 289.5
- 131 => 263.7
